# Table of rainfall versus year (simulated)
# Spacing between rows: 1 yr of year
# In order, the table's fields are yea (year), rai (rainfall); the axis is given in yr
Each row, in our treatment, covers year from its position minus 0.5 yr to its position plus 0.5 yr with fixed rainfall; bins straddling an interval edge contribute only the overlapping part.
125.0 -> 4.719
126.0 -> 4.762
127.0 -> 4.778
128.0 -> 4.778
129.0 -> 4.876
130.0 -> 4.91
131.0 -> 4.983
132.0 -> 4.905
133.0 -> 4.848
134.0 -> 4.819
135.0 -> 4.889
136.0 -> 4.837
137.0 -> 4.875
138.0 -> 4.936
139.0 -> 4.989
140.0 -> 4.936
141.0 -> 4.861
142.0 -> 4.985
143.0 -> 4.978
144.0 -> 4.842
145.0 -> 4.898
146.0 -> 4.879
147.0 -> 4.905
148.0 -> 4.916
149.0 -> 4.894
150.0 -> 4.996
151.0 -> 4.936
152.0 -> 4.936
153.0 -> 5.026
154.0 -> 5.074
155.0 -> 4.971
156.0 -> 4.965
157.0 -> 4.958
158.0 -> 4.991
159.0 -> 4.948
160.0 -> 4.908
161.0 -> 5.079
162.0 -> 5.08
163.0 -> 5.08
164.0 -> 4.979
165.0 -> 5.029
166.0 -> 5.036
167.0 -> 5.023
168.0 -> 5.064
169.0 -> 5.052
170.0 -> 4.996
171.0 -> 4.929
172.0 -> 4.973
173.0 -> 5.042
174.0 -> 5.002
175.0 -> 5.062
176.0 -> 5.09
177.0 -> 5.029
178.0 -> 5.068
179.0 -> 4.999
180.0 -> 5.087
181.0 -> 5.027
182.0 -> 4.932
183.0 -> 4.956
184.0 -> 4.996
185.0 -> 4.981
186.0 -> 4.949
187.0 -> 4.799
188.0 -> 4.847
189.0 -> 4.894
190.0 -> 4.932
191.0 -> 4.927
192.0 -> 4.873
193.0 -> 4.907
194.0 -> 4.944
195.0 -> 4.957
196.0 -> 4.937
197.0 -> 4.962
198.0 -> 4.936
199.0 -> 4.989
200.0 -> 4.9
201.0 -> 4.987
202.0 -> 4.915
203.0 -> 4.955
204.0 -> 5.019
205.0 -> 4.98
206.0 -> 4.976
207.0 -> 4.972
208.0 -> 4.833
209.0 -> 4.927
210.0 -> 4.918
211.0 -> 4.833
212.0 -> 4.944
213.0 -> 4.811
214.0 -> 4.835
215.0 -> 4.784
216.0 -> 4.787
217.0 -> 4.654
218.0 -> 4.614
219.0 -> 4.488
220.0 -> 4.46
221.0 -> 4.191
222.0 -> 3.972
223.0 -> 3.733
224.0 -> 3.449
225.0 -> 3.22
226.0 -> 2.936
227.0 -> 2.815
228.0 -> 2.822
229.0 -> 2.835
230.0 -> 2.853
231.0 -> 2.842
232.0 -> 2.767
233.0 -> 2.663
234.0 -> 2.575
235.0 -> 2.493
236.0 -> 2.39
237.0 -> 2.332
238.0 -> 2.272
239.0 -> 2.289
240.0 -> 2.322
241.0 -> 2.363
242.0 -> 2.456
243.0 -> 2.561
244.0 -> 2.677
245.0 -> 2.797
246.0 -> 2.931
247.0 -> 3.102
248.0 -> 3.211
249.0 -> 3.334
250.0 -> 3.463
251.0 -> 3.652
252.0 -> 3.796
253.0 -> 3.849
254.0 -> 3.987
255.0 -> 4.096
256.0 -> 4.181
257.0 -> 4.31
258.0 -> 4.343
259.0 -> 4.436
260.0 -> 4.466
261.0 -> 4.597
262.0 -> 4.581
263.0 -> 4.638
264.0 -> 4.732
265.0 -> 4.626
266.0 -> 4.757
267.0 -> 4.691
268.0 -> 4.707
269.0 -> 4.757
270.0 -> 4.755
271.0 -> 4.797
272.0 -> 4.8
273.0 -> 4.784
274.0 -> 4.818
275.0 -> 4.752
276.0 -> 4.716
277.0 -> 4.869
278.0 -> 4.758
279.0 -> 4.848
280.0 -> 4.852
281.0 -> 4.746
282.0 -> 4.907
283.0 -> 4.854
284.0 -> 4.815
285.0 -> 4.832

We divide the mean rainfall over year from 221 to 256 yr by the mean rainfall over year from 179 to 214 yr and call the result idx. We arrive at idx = 0.61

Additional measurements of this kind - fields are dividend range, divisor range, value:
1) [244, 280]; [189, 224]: 0.89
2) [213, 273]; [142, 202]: 0.74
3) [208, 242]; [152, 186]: 0.71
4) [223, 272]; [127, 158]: 0.71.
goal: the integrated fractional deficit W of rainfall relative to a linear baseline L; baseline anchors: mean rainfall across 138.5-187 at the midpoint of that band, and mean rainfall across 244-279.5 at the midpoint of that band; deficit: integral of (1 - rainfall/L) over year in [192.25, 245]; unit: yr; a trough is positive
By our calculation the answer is 7.84 yr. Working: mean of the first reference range 4.98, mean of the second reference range 4.26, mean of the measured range 3.92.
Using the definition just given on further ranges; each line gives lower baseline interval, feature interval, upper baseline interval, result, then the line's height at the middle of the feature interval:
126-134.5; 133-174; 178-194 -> -0.6 yr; 4.89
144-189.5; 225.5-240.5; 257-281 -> 6.8 yr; 4.79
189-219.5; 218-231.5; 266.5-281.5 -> 3.8 yr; 4.85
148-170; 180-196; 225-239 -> -3.4 yr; 4.07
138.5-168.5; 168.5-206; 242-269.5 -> -2.7 yr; 4.63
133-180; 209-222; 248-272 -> -0.2 yr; 4.6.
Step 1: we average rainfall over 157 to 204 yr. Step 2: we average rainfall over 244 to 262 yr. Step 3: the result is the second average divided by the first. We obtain 0.76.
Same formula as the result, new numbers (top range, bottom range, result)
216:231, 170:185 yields 0.73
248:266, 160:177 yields 0.83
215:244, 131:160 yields 0.64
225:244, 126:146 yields 0.53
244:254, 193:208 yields 0.68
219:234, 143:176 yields 0.66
